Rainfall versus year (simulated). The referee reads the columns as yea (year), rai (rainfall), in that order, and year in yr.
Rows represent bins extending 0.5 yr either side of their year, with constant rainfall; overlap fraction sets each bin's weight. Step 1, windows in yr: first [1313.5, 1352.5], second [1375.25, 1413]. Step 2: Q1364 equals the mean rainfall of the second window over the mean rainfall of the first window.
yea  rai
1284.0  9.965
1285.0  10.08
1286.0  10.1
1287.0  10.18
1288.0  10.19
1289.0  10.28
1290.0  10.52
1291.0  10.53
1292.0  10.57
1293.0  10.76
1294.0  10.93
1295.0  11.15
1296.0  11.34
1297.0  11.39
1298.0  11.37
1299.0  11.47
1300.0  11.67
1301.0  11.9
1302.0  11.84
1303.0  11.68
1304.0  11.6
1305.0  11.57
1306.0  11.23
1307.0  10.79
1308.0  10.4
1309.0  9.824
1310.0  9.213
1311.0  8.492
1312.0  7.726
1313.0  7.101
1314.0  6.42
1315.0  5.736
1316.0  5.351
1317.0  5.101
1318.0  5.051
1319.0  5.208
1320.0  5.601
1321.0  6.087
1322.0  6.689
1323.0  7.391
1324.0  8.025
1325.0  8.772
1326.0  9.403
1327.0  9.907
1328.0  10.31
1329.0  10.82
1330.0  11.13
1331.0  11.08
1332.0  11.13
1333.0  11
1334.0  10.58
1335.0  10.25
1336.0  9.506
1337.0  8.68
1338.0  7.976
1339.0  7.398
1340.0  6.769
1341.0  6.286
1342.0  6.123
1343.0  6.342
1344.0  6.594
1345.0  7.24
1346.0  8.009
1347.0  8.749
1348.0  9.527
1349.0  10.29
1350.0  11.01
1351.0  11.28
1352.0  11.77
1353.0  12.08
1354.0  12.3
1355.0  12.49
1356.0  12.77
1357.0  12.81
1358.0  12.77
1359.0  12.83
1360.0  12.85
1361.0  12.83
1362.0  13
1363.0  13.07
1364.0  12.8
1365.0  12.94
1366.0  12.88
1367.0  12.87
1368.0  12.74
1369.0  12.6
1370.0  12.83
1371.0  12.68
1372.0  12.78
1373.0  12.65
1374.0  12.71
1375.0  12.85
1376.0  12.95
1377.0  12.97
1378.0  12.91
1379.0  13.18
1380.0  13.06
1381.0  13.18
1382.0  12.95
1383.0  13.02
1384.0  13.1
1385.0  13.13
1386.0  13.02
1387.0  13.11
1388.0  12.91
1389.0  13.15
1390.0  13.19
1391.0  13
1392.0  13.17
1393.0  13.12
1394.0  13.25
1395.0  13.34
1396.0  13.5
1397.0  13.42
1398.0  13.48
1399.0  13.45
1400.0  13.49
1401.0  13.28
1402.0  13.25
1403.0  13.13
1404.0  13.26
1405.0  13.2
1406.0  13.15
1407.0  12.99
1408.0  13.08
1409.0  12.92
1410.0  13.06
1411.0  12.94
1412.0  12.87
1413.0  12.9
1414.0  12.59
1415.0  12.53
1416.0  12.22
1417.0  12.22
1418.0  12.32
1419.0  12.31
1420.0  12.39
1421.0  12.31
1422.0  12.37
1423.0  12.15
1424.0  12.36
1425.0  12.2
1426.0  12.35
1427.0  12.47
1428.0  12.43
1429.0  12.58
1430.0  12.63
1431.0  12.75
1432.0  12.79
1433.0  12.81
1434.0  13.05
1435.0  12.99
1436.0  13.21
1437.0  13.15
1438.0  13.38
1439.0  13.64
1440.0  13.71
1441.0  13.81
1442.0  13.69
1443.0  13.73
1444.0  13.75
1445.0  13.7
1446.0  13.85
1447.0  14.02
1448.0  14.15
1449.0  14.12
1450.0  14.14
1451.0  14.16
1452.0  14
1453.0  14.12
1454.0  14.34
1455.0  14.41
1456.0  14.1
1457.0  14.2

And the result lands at 1.6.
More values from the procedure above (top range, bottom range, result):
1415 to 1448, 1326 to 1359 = 1.31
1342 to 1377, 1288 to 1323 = 1.25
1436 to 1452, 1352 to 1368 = 1.08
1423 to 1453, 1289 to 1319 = 1.37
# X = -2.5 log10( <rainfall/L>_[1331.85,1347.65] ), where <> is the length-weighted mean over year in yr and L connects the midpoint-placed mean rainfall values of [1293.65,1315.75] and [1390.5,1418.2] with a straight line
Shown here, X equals 0.33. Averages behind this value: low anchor 10.2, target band 8.24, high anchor 13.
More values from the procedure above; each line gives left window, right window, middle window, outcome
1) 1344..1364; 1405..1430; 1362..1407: -0.10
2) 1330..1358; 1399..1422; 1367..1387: -0.15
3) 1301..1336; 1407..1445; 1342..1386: -0.12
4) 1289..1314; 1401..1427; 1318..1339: 0.24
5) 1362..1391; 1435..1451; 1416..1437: 0.08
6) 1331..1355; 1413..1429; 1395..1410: -0.14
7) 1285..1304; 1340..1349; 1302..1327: 0.17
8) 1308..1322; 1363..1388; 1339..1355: 0.13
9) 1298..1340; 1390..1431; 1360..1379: -0.15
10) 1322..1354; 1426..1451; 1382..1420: -0.11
